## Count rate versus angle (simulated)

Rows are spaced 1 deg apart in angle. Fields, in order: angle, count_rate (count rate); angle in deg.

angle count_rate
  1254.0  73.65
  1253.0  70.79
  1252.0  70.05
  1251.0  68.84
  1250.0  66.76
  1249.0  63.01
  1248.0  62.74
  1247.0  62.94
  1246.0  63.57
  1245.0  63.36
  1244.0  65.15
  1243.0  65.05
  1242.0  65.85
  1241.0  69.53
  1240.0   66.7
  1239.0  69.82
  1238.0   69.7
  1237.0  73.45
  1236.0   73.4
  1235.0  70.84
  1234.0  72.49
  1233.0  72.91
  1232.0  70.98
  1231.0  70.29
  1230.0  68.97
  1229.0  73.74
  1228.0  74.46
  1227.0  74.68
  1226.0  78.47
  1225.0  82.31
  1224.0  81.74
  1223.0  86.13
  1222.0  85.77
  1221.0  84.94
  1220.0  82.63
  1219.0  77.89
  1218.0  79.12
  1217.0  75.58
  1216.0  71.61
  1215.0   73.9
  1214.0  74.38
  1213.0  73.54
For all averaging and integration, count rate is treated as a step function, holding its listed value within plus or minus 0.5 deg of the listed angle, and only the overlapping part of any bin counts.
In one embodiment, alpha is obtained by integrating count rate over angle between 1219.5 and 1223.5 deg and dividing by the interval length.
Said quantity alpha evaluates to 84.9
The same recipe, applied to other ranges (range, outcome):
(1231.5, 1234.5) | 72.1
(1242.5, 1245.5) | 64.5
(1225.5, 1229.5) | 75.3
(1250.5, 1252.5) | 69.4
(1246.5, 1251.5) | 64.9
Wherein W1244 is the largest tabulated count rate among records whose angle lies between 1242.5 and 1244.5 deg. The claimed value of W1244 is 65.15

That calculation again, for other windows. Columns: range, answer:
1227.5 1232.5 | 74.46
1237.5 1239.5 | 69.82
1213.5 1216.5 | 74.38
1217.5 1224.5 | 86.13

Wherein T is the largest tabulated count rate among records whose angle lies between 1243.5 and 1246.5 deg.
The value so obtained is 65.15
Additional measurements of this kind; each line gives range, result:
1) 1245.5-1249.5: 63.57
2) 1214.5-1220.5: 82.63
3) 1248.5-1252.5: 70.05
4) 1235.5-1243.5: 73.45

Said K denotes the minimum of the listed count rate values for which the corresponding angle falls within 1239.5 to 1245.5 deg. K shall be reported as 63.36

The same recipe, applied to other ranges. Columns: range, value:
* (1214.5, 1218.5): 71.61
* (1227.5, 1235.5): 68.97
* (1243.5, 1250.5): 62.74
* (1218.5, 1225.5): 77.89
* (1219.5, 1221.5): 82.63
